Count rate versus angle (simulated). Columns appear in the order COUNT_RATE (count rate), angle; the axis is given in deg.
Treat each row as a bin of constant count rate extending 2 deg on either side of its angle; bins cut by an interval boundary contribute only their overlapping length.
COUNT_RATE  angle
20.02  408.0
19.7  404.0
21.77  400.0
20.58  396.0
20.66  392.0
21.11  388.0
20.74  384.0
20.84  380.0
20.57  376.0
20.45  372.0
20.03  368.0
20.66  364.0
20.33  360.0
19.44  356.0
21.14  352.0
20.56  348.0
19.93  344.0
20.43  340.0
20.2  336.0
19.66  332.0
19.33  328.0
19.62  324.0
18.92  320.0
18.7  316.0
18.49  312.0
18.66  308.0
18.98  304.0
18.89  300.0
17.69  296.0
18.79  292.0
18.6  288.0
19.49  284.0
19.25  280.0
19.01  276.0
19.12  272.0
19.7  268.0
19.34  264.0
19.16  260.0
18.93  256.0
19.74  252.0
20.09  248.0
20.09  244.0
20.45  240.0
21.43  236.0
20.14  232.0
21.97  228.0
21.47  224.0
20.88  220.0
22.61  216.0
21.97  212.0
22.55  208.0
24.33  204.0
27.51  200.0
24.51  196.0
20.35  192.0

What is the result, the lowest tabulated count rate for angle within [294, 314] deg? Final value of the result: 17.69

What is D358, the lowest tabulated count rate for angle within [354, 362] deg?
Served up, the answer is 19.44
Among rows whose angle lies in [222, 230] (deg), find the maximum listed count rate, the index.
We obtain 21.97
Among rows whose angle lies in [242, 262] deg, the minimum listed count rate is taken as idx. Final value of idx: 18.93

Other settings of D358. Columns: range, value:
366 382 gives 20.03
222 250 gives 20.09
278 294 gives 18.6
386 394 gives 20.66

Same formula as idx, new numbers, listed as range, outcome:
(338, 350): 19.93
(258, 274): 19.12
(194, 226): 20.88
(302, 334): 18.49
